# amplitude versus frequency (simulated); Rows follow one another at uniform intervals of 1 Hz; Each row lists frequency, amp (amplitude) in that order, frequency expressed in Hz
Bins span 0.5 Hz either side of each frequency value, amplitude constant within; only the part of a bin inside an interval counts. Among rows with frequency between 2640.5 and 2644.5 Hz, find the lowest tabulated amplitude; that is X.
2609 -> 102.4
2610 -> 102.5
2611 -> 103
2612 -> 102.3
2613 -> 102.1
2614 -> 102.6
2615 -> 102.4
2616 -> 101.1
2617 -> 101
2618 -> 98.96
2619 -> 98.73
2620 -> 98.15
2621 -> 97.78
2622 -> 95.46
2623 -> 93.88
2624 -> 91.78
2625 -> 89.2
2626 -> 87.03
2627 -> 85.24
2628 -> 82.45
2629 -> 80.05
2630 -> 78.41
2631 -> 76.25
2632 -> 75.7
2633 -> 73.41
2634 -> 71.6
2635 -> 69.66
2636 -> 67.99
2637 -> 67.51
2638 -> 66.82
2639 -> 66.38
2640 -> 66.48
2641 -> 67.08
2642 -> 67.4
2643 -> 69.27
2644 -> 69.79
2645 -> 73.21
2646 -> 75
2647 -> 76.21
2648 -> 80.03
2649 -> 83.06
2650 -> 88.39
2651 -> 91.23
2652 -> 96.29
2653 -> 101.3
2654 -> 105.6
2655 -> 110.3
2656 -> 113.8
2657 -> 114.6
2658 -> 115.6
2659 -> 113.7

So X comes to 67.08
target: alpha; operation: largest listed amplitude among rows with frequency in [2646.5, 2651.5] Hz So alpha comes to 91.23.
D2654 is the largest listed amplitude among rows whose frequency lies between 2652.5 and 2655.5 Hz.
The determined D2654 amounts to 110.3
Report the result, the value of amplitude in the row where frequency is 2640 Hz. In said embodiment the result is 66.48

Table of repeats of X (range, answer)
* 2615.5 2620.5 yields 98.15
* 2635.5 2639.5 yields 66.38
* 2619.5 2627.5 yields 85.24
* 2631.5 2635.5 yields 69.66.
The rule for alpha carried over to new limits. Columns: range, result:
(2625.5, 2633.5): 87.03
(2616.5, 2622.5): 101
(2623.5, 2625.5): 91.78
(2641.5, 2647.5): 76.21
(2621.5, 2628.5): 95.46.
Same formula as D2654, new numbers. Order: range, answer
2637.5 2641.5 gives 67.08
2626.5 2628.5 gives 85.24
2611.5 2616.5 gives 102.6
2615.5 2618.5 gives 101.1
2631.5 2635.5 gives 75.7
